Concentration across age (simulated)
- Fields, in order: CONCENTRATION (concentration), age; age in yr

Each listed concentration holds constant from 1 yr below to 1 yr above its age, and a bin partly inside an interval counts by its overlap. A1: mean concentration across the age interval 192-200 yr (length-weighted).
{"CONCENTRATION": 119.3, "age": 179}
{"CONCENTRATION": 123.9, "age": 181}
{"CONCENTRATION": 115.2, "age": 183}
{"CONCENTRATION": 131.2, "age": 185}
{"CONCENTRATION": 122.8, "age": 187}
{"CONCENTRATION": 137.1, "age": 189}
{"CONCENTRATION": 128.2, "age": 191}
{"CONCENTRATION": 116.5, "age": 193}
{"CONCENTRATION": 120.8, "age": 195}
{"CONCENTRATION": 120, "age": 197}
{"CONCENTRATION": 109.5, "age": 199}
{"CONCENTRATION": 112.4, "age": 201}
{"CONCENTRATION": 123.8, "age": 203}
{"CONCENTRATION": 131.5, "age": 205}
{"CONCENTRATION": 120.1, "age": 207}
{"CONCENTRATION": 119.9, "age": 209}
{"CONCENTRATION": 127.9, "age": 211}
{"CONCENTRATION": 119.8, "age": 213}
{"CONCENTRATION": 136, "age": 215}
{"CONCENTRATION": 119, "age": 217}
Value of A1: 117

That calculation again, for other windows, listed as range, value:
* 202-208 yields 125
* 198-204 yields 115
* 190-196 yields 122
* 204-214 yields 124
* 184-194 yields 127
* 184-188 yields 127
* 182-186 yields 123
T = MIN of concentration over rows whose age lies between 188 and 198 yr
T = 116.5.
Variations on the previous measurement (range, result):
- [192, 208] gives 109.5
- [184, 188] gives 122.8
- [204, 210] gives 119.9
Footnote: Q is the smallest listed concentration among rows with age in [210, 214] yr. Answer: 119.8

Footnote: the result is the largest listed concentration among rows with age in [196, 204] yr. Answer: 123.8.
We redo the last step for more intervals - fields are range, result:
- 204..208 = 131.5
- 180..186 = 131.2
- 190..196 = 128.2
